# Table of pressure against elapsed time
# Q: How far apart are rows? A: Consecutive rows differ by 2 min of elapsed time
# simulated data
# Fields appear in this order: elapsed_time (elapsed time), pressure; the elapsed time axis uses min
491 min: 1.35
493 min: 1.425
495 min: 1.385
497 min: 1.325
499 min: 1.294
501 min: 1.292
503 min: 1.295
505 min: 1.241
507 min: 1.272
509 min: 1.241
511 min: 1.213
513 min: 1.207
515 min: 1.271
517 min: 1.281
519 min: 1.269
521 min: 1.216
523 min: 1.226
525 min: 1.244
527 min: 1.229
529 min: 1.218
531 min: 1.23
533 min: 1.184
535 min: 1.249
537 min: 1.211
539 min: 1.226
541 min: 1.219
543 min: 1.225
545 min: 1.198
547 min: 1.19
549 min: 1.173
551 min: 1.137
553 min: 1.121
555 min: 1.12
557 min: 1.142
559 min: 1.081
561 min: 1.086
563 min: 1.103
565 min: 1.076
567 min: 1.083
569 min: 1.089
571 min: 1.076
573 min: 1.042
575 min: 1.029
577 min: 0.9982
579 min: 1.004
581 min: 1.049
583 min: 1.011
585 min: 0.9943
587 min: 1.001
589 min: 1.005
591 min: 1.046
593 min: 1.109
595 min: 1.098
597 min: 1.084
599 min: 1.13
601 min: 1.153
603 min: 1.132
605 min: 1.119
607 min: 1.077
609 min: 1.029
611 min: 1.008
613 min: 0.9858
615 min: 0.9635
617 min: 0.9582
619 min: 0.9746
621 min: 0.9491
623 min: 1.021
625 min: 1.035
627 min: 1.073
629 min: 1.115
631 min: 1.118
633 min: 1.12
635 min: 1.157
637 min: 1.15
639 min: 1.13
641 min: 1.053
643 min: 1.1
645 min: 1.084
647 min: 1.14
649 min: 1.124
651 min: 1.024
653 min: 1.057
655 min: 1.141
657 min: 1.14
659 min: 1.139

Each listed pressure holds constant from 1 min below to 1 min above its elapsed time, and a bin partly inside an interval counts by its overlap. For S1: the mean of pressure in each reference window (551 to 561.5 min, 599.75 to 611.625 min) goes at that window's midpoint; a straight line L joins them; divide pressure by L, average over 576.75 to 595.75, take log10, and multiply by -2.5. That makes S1 0.07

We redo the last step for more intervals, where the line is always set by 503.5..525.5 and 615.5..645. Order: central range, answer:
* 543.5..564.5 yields 0.05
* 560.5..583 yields 0.10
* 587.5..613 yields 0.04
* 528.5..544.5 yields -0.01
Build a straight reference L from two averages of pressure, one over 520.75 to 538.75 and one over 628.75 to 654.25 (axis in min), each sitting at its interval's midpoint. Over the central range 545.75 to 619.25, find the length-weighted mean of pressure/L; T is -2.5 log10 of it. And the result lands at 0.097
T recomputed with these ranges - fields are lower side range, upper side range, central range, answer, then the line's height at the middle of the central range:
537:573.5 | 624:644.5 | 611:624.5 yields 0.14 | 1.11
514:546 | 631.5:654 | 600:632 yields 0.09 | 1.13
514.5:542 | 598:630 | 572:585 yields 0.10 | 1.12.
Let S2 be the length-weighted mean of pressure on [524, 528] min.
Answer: 1.24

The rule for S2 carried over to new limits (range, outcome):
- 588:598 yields 1.07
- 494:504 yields 1.32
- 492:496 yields 1.41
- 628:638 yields 1.13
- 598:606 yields 1.13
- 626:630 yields 1.09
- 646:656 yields 1.1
